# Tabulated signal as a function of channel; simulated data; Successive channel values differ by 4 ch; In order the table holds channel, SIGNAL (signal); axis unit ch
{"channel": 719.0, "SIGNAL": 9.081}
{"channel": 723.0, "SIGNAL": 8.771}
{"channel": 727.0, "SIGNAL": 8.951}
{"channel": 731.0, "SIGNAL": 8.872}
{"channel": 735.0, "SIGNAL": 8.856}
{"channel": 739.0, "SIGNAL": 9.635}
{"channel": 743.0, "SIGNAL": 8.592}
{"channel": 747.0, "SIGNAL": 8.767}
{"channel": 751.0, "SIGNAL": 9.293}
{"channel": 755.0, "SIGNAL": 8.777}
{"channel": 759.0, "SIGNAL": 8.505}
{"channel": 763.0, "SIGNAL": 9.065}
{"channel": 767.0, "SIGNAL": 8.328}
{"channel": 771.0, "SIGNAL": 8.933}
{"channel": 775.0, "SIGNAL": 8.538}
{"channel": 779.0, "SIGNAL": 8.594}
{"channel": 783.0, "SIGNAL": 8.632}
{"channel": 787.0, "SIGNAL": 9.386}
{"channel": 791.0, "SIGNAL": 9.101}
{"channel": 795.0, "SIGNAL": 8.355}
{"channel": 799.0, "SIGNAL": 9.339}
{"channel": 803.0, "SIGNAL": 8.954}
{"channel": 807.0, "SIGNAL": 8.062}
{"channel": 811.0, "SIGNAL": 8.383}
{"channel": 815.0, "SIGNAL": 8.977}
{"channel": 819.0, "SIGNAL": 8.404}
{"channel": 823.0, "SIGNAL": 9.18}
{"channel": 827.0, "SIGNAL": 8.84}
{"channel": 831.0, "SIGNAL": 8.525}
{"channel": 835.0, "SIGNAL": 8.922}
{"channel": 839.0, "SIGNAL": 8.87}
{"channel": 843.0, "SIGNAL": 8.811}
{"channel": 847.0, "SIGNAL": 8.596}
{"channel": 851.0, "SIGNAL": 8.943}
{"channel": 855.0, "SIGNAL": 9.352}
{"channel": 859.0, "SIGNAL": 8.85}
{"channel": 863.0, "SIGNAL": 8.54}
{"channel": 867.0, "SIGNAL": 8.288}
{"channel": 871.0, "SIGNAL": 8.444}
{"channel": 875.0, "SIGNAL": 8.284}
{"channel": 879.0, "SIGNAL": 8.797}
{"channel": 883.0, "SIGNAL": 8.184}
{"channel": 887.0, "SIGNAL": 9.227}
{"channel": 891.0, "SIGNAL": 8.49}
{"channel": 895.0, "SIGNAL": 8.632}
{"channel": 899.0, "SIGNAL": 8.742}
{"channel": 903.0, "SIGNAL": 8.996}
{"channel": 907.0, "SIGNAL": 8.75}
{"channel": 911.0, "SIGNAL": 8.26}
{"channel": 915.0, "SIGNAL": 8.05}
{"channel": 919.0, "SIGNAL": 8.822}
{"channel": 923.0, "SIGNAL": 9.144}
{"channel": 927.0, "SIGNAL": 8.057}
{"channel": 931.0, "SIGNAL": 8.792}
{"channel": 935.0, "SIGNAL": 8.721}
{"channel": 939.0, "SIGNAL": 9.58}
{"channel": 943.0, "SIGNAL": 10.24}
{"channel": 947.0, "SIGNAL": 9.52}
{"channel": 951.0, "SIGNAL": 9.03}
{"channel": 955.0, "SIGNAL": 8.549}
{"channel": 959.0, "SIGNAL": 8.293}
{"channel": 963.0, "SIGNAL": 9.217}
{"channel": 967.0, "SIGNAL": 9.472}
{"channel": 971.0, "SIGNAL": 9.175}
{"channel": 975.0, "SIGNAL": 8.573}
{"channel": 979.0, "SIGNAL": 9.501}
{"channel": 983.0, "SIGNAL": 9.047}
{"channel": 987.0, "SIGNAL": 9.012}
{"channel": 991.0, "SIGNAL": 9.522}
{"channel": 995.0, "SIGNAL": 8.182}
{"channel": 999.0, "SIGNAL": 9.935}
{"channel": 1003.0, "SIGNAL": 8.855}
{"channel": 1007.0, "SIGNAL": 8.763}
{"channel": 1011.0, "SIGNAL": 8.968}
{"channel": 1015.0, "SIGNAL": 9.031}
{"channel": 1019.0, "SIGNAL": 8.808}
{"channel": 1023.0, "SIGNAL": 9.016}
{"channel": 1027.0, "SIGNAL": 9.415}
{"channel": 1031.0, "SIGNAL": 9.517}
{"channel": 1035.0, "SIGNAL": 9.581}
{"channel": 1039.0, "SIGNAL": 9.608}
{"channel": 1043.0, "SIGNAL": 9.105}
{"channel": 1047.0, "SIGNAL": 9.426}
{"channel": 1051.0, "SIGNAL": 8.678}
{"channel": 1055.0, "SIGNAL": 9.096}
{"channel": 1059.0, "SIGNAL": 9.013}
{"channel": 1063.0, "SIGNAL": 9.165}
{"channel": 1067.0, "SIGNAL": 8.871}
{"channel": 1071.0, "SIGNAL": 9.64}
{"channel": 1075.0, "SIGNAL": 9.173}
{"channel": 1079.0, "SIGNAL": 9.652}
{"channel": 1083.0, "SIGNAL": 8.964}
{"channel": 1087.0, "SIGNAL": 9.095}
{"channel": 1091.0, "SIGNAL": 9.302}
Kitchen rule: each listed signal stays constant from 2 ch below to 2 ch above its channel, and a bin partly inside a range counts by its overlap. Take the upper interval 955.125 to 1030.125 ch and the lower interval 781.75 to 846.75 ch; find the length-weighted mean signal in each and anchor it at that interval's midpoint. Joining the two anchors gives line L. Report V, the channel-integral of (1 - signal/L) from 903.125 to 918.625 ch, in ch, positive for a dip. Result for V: 0.8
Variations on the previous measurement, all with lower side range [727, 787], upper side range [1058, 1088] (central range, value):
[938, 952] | -0.9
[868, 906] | 1.5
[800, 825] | 0.6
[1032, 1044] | -0.4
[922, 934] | 0.5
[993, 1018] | 0.5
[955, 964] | 0.4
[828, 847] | 0.4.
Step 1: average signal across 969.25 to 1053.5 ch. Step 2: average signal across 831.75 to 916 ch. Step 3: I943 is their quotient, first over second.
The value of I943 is 1.1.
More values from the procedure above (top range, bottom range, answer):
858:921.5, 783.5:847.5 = 0.98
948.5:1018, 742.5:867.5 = 1.03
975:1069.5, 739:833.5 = 1.04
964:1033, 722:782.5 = 1.03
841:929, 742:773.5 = 0.98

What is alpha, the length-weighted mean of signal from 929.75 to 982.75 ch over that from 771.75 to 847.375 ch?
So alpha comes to 1.0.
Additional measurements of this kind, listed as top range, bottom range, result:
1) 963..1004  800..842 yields 1.05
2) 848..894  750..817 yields 0.99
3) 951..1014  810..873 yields 1.03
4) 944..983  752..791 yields 1.03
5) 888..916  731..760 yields 0.96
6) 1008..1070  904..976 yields 1.03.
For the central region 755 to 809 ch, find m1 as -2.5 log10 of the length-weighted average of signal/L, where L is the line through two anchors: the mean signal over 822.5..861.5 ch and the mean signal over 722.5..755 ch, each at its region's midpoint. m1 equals 0.02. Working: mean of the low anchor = 8.96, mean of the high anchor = 8.87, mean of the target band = 8.75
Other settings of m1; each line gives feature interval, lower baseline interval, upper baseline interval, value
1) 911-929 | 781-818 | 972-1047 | 0.06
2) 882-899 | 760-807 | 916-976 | 0.03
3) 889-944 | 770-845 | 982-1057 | 0.02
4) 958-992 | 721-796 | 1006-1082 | 0.00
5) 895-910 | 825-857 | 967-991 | 0.03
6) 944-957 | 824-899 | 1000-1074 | -0.02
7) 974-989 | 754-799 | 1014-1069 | 0.00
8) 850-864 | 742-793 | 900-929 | -0.03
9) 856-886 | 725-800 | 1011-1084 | 0.06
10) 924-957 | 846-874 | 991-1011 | -0.02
